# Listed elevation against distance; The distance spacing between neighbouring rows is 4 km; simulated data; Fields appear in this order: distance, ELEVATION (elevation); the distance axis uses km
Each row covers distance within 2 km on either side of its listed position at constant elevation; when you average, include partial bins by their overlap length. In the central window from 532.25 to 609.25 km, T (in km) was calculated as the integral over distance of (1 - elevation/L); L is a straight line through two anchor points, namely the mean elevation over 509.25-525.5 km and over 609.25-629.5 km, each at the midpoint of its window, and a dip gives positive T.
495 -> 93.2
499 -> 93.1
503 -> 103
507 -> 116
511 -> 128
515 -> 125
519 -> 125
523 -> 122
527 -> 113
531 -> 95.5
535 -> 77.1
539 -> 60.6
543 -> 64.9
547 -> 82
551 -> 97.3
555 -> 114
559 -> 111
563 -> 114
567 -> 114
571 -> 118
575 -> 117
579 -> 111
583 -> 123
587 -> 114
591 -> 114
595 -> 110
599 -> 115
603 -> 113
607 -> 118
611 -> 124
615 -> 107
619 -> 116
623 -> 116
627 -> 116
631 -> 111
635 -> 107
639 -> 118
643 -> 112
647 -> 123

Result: 9.7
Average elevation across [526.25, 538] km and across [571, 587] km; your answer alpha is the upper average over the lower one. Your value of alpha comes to 1.29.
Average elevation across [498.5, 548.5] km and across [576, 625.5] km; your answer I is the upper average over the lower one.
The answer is 1.1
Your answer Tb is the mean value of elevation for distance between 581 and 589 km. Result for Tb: 118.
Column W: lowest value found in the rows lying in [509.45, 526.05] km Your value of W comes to 122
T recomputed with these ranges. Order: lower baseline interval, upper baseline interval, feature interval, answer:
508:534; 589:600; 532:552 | 6.8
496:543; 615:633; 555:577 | -1.4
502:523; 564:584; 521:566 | 8.5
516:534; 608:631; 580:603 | 0.0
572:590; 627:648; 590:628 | 0.1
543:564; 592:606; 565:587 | -2.1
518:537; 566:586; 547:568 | 1.0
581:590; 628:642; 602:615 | -0.2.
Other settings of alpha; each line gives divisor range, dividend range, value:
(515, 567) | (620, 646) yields 1.14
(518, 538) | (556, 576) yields 1.11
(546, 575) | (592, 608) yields 1.05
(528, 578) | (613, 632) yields 1.16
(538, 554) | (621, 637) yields 1.41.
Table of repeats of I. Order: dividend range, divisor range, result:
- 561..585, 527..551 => 1.44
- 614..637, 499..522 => 0.96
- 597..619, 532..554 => 1.46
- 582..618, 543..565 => 1.15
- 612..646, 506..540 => 1.05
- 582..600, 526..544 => 1.41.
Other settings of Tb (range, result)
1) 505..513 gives 122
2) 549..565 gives 109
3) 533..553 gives 76.4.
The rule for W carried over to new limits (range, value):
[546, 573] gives 82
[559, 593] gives 111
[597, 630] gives 107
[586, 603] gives 110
